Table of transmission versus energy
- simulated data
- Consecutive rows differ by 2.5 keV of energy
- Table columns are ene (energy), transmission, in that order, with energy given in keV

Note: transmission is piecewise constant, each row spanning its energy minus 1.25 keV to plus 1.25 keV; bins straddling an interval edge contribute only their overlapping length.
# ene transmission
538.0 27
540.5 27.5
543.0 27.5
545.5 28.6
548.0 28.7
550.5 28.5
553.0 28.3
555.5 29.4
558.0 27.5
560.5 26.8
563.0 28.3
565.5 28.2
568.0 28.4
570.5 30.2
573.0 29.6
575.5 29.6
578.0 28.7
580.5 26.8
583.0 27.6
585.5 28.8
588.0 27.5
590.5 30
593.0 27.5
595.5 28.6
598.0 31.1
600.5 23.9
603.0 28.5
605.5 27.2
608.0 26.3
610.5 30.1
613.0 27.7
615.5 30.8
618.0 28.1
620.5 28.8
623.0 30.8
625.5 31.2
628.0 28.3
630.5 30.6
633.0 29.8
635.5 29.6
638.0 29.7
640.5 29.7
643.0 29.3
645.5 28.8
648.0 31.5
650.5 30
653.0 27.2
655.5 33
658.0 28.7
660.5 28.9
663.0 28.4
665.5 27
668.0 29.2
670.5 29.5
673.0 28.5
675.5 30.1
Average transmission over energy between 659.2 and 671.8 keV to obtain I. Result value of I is 28.6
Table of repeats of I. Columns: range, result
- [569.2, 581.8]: 29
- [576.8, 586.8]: 28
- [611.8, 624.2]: 29.2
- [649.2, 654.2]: 28.6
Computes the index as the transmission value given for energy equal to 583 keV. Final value 27.6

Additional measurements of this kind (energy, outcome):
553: 28.3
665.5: 27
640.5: 29.7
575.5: 29.6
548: 28.7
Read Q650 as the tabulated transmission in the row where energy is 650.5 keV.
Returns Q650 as 30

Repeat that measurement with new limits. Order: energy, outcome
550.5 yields 28.5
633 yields 29.8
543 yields 27.5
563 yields 28.3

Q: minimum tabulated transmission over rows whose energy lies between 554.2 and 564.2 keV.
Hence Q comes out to 26.8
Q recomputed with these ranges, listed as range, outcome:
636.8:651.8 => 28.8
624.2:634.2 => 28.3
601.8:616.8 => 26.3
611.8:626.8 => 27.7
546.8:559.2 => 27.5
